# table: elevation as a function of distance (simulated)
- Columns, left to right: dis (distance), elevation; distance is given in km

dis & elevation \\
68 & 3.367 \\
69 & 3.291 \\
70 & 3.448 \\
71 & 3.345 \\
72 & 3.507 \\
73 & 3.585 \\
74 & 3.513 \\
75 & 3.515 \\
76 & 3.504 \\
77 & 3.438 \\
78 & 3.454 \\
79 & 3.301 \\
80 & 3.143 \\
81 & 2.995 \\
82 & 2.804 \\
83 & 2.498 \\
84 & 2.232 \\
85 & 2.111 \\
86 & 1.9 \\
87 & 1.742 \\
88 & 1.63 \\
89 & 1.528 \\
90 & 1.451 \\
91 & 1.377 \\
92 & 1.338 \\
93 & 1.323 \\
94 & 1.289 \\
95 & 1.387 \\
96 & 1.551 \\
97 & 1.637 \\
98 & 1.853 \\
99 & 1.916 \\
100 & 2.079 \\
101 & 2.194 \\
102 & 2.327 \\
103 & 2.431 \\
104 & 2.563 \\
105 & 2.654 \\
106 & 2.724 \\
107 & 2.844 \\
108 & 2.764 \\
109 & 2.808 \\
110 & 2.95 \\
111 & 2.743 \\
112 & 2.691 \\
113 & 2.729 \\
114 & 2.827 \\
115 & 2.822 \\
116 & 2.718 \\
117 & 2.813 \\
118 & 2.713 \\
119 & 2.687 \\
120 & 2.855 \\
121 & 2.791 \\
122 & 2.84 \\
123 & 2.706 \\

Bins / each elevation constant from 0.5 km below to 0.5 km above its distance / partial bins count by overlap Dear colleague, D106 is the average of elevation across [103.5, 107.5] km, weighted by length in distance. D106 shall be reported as 2.7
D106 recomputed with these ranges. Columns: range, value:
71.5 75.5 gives 3.53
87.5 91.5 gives 1.5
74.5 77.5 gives 3.49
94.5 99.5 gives 1.67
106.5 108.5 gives 2.8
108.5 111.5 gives 2.83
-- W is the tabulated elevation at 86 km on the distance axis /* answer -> 1.9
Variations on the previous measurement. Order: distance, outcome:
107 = 2.844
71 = 3.345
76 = 3.504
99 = 1.916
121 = 2.791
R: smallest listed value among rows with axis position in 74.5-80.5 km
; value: 3.143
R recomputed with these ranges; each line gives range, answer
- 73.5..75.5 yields 3.513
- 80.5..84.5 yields 2.232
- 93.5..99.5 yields 1.289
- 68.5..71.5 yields 3.291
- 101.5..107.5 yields 2.327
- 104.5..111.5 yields 2.654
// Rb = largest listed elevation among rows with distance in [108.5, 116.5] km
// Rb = 2.95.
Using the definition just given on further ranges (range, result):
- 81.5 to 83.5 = 2.804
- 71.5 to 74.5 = 3.585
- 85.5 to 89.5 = 1.9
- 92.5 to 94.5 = 1.323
